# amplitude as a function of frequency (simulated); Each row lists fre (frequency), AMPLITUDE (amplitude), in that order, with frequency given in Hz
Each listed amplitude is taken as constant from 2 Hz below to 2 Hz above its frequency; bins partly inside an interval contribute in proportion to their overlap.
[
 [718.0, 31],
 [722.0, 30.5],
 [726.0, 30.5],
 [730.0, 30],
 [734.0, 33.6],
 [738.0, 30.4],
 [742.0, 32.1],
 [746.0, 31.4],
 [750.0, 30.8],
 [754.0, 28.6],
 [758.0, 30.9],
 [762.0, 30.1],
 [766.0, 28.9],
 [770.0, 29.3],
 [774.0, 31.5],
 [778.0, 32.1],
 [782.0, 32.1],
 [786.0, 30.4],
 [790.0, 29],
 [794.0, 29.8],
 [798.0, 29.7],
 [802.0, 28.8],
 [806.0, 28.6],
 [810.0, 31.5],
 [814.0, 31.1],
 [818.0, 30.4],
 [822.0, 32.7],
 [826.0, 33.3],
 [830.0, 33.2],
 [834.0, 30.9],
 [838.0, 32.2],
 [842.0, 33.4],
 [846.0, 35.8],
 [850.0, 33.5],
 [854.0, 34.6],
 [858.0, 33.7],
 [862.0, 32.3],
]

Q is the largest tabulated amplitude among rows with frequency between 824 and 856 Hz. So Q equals 35.8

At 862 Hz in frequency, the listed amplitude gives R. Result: 32.3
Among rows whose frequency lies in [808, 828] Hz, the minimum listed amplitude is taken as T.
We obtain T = 30.4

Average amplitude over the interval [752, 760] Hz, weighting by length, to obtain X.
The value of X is 29.8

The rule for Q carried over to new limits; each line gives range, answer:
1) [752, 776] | 31.5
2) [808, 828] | 33.3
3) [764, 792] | 32.1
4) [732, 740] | 33.6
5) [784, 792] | 30.4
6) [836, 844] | 33.4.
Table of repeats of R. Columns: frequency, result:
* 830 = 33.2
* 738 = 30.4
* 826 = 33.3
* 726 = 30.5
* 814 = 31.1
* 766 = 28.9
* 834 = 30.9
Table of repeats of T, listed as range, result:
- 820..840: 30.9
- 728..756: 28.6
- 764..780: 28.9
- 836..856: 32.2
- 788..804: 28.8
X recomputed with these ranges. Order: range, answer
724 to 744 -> 31.3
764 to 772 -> 29.1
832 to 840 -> 31.6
